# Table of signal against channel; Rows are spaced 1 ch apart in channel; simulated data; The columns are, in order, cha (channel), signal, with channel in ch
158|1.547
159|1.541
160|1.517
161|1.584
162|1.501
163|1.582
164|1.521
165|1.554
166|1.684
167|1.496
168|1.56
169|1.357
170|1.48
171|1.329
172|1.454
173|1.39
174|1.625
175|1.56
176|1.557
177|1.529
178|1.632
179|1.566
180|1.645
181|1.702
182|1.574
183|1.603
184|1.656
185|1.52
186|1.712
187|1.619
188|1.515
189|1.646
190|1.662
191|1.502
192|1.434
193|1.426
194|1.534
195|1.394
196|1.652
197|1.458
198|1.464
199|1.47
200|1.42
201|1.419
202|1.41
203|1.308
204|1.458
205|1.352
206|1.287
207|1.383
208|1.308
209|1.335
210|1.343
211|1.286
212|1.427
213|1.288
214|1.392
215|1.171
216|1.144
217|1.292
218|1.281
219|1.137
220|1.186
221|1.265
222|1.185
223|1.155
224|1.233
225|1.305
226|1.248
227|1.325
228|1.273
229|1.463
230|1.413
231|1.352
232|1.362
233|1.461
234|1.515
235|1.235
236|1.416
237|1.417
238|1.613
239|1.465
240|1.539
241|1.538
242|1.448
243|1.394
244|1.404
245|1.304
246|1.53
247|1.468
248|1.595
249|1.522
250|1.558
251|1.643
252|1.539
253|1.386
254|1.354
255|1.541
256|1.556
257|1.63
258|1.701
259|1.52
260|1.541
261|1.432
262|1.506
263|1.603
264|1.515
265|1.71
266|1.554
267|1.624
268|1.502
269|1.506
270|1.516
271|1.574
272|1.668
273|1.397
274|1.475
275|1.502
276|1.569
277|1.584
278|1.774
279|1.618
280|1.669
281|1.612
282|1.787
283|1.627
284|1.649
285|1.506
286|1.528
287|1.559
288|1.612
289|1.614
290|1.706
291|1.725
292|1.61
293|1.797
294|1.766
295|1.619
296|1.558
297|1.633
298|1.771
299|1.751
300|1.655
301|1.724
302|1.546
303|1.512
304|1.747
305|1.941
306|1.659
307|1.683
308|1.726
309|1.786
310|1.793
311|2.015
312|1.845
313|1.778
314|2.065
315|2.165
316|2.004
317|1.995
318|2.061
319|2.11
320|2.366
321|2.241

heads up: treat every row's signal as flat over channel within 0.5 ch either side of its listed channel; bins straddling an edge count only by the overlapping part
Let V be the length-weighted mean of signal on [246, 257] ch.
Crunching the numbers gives 1.52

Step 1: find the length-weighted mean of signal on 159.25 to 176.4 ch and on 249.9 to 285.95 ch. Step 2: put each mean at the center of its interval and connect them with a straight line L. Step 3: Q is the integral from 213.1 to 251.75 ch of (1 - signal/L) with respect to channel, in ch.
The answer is 4.3 ch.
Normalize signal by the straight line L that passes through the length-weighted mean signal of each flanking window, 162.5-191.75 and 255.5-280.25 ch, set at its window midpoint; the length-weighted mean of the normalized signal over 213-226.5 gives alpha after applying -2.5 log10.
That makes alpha 0.26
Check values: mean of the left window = 1.56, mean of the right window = 1.57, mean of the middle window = 1.23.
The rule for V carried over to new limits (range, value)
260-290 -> 1.58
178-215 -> 1.47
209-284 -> 1.46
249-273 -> 1.55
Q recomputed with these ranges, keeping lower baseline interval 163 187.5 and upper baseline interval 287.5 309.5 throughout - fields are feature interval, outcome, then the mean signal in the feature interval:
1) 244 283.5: 2.3 ch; 1.55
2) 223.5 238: 2.2 ch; 1.37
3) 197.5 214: 2.2 ch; 1.37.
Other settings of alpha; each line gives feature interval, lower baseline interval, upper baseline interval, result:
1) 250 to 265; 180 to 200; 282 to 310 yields 0.061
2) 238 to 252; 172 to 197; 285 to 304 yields 0.078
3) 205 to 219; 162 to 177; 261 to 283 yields 0.185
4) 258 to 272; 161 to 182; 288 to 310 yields 0.064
